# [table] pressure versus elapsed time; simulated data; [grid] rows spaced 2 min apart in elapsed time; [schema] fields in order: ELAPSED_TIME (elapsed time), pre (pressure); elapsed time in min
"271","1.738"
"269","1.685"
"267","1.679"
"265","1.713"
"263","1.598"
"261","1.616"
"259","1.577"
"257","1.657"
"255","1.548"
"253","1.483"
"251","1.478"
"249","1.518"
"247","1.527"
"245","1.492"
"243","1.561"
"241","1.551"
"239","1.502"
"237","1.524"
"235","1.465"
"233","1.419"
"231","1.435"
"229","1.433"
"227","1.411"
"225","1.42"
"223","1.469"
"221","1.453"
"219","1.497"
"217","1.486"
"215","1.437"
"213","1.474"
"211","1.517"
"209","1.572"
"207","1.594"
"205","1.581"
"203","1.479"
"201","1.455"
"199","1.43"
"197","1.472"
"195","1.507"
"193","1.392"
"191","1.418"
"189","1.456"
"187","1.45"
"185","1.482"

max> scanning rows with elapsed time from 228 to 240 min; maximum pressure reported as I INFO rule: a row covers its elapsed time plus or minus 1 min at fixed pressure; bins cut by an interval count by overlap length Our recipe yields 1.524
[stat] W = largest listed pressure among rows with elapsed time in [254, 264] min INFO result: 1.657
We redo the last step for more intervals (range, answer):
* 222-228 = 1.469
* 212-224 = 1.497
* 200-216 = 1.594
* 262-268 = 1.713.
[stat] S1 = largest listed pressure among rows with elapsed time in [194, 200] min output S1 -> 1.507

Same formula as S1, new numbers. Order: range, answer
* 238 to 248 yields 1.561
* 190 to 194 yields 1.418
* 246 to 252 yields 1.527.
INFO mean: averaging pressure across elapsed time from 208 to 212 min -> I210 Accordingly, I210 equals 1.54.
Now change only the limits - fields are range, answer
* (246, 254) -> 1.5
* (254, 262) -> 1.6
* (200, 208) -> 1.53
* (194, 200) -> 1.47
